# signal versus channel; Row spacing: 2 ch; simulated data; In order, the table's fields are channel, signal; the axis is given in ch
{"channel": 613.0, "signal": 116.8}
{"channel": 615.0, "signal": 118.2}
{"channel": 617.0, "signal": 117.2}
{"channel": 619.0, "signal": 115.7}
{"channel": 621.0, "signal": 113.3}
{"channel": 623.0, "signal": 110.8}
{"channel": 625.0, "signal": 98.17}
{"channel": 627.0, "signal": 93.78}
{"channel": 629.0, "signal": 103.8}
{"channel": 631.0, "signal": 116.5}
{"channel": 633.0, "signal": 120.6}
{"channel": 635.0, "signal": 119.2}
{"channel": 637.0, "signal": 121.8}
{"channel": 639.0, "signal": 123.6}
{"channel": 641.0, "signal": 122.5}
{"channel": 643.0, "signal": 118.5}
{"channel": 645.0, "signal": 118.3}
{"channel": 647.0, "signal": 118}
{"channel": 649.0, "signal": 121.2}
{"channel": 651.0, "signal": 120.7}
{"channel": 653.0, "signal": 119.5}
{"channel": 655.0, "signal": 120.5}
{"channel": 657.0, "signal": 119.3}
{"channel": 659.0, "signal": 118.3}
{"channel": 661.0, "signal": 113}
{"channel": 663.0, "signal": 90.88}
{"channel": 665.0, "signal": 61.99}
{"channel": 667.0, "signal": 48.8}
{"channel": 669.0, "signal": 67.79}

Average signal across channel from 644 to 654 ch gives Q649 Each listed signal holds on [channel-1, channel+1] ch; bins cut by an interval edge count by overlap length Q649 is 120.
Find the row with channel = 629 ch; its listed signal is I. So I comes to 103.8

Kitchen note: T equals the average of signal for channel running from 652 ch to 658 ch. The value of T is 120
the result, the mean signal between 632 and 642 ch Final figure 122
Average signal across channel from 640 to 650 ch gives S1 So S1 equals 120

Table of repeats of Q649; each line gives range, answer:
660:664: 102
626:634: 109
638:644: 122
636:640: 123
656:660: 119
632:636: 120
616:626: 111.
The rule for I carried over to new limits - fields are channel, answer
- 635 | 119.2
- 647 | 118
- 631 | 116.5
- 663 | 90.88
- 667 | 48.8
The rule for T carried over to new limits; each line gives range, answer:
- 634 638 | 120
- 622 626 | 104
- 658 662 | 116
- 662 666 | 76.4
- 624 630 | 98.6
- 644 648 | 118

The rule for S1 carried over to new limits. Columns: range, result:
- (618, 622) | 114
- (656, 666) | 101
